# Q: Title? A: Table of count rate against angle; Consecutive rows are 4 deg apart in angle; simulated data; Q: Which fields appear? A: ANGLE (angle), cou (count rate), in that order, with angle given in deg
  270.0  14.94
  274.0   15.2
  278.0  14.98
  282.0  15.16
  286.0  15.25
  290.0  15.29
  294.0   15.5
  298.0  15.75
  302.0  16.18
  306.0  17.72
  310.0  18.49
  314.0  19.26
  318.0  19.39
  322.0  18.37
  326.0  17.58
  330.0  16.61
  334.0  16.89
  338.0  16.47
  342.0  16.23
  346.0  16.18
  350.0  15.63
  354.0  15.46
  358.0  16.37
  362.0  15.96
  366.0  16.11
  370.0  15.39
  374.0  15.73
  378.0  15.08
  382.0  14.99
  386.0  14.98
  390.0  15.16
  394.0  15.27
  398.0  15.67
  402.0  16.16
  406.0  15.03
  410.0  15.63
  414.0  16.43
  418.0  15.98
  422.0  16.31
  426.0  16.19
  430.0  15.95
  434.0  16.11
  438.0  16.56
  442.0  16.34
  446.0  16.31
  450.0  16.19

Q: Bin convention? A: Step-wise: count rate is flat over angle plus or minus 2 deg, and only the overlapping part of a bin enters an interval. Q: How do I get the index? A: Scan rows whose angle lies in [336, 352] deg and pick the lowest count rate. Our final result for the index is 15.63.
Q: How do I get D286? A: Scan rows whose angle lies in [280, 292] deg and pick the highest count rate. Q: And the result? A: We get 15.29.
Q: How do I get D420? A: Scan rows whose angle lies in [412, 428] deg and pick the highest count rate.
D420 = 16.43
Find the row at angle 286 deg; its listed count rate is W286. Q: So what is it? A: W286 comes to 15.25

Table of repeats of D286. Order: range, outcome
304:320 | 19.39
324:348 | 17.58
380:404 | 16.16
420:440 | 16.56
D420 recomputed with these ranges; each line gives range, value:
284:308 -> 17.72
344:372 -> 16.37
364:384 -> 16.11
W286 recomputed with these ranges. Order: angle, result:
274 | 15.2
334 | 16.89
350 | 15.63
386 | 14.98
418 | 15.98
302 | 16.18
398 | 15.67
